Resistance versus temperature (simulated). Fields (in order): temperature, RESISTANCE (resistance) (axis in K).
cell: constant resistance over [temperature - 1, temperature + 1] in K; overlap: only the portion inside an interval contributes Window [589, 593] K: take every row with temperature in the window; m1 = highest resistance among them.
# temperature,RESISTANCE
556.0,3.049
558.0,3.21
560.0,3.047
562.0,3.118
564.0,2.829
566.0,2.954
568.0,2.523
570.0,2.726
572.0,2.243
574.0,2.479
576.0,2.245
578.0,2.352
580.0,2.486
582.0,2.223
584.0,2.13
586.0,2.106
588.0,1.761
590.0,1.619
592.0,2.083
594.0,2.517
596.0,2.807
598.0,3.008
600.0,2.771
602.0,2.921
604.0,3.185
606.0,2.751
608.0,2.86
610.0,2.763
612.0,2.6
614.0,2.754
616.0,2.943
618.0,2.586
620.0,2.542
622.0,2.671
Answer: 2.083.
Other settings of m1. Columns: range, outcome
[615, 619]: 2.943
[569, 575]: 2.726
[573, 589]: 2.486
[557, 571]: 3.21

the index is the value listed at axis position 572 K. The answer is 2.243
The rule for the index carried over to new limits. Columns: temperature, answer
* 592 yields 2.083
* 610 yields 2.763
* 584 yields 2.13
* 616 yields 2.943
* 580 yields 2.486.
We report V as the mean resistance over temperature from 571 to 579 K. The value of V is 2.33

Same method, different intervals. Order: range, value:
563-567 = 2.89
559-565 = 3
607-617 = 2.78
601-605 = 3.05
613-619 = 2.76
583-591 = 1.9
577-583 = 2.35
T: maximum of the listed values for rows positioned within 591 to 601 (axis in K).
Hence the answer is 3.008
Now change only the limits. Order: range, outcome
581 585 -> 2.223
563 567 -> 2.954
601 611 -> 3.185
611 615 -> 2.754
